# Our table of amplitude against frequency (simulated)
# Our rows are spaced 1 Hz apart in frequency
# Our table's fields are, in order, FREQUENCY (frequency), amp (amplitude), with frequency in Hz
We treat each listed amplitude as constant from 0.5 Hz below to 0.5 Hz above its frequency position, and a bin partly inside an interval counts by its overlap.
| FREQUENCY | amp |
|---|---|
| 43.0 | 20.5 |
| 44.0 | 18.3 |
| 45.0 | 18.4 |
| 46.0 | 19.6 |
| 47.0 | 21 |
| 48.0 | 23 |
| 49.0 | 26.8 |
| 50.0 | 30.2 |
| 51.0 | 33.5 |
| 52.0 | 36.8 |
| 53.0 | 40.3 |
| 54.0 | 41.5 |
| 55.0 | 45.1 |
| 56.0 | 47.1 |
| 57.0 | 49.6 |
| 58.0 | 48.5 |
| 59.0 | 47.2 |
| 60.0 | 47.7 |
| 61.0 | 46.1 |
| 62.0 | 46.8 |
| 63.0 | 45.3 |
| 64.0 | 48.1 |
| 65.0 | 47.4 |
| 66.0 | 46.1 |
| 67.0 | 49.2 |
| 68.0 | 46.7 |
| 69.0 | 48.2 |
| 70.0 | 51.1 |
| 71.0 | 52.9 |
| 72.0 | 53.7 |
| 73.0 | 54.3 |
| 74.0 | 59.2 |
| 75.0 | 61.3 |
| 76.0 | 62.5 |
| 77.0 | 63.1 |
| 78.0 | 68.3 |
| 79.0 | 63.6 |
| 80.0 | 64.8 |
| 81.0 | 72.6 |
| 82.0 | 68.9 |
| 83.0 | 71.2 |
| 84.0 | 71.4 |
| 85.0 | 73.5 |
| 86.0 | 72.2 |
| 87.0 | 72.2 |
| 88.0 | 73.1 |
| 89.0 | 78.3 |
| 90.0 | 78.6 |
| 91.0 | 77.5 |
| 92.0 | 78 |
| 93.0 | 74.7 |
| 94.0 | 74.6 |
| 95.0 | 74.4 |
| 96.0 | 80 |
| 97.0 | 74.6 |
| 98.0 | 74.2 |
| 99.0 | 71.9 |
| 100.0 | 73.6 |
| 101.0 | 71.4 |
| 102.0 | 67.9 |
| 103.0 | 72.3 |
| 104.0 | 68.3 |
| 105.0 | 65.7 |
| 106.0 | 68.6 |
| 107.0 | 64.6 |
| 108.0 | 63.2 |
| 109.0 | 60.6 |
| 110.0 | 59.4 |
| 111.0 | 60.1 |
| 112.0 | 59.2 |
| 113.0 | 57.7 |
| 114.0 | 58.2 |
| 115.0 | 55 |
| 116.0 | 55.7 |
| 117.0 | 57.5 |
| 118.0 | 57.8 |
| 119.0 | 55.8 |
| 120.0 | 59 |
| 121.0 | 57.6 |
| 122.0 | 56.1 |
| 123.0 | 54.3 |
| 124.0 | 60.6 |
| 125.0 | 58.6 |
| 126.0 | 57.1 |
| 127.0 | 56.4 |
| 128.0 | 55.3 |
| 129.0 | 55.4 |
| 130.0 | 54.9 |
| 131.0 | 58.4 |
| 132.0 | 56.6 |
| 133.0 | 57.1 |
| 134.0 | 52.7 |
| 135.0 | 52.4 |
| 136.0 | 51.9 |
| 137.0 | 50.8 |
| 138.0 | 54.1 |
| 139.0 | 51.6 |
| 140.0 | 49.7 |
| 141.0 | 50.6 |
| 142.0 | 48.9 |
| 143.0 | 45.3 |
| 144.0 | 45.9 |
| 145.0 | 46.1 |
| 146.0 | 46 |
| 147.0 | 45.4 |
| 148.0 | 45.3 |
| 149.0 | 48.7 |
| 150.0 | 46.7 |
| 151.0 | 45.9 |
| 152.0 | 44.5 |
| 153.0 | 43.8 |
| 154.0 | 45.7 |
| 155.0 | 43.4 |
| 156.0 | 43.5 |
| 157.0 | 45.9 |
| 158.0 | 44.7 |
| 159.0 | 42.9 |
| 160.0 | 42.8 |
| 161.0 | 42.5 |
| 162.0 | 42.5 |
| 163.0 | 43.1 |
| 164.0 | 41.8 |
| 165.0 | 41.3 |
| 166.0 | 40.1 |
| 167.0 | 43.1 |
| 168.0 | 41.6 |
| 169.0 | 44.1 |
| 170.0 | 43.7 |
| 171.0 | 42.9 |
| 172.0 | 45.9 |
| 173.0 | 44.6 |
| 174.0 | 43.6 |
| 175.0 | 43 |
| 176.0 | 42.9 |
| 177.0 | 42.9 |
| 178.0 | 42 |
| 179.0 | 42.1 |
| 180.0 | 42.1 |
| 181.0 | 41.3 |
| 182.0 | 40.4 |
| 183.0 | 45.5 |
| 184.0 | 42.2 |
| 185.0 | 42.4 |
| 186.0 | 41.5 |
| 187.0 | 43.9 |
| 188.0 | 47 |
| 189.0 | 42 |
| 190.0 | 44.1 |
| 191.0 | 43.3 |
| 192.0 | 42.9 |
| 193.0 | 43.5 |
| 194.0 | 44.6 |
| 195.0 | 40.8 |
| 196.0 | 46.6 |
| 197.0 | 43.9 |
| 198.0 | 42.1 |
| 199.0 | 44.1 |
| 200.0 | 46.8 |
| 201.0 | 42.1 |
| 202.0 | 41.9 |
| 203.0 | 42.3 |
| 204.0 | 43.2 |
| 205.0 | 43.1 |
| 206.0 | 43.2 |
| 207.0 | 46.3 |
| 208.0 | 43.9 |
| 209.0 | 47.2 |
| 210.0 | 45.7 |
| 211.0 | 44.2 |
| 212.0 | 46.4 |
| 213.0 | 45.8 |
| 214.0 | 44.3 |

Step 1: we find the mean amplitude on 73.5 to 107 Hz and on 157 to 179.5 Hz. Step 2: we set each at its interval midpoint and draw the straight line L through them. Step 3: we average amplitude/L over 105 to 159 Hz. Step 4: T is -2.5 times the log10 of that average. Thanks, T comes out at 0.06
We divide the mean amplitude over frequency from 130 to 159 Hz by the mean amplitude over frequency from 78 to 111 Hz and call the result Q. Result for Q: 0.7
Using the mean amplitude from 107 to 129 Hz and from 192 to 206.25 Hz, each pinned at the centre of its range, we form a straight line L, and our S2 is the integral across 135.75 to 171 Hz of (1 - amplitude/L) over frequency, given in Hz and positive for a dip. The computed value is 4.2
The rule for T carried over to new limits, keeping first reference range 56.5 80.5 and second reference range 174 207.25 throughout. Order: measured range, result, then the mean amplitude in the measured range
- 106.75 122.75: -0.18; 58.4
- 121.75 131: -0.17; 56.6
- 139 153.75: 0.00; 46.8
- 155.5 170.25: 0.06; 42.9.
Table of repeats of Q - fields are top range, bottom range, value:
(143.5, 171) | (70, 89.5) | 0.67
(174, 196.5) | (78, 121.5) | 0.64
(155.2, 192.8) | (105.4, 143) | 0.76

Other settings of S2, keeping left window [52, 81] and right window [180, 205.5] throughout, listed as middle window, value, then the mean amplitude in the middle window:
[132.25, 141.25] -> -1.0 Hz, 52.5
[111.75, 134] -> -4.2 Hz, 56.9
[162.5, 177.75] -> 0.6 Hz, 43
